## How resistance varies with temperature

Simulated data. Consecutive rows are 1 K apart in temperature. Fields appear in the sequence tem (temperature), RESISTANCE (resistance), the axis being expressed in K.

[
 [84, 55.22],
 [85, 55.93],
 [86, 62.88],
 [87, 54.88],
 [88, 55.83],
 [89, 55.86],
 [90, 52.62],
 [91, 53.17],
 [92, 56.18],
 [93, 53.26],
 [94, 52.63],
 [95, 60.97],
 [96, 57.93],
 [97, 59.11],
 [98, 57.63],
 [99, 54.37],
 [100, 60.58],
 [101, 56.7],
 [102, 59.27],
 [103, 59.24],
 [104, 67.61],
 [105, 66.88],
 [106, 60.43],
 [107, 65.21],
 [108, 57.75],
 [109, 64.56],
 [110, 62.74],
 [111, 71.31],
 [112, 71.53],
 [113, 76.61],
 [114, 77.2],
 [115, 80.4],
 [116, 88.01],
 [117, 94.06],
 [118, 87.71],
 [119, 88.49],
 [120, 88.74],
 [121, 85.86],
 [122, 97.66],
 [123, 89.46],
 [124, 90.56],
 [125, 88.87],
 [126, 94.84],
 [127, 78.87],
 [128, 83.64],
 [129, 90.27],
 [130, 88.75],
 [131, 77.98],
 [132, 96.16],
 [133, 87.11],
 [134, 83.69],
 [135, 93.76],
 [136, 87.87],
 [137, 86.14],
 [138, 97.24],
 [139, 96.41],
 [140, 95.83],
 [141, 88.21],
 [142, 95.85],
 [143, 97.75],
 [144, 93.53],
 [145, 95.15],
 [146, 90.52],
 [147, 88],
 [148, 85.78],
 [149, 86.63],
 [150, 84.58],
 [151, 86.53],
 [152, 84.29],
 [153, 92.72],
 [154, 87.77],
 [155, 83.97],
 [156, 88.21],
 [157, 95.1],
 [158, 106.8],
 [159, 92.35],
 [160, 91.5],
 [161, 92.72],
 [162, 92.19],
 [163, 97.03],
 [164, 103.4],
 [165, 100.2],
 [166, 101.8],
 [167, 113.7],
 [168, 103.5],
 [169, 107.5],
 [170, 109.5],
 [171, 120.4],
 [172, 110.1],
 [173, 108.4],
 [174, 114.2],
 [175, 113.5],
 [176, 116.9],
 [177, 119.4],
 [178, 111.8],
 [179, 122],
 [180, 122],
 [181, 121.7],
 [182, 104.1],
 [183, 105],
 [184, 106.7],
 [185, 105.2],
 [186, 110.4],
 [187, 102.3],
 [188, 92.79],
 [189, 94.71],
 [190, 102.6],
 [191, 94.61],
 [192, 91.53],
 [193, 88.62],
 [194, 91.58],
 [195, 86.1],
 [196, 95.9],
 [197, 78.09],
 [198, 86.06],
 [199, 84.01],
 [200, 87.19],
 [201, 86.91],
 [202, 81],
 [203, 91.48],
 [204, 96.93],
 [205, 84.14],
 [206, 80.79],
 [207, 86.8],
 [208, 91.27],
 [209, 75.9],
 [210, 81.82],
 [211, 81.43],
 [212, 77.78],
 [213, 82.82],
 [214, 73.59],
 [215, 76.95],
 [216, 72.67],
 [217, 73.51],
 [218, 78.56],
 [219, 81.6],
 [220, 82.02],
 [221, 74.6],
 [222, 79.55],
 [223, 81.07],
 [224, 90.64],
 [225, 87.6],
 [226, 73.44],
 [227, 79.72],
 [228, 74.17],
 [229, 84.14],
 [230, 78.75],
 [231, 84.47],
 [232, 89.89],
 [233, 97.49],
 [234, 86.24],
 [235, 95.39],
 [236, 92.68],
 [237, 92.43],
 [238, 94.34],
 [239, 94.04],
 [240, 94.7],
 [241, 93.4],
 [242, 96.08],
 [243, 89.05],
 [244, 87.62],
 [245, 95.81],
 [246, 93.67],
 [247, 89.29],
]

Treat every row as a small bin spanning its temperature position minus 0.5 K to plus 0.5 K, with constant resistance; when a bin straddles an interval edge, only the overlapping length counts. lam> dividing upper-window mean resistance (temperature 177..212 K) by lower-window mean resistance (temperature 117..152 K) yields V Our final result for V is 1.1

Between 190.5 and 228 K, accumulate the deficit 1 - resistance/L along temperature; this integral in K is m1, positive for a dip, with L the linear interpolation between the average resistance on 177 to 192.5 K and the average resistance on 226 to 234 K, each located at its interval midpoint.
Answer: 4.2 K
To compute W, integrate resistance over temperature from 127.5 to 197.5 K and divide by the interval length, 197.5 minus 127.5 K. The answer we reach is 97.6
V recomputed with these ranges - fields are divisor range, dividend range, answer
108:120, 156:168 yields 1.26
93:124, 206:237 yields 1.16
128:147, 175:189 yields 1.21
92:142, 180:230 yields 1.14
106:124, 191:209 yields 1.11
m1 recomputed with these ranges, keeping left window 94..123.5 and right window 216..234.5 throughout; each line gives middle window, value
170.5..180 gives -4.7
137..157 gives -4.3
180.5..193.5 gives -3.9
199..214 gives -0.8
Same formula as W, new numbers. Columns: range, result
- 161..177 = 107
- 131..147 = 91.8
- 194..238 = 83.9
